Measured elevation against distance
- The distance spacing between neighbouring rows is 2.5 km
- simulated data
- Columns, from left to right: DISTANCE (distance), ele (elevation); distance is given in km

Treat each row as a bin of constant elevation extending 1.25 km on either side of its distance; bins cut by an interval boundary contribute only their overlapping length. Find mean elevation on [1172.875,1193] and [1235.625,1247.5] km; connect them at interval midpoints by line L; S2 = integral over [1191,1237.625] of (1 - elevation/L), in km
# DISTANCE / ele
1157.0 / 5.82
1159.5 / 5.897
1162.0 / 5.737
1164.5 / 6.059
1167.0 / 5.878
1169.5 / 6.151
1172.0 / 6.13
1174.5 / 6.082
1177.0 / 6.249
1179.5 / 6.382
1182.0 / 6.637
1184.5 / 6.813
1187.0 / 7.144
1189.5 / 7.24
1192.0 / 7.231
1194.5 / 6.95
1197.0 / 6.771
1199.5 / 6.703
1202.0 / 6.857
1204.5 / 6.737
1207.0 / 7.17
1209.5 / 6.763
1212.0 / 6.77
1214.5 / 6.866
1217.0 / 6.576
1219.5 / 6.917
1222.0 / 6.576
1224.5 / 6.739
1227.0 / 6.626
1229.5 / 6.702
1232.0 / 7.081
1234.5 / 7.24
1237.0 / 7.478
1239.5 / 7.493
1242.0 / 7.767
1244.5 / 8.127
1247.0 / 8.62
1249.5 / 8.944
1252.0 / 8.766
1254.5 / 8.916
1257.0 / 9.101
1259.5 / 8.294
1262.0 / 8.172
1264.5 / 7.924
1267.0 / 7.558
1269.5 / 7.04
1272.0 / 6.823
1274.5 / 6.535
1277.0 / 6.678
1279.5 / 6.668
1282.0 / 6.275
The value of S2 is 2.8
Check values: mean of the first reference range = 6.7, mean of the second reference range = 7.84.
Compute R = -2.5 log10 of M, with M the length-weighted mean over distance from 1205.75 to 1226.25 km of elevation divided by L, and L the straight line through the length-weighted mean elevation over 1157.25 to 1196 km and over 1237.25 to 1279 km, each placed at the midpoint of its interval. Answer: 0.05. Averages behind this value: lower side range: 6.42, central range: 6.79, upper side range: 7.89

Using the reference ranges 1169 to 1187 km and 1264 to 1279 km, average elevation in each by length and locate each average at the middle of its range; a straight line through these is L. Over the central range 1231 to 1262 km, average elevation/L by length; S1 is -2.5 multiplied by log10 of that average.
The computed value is -0.19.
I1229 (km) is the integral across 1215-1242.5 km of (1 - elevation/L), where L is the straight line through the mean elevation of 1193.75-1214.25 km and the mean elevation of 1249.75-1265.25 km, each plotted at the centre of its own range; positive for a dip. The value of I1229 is 2.35 km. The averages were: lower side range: 6.84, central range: 6.99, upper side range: 8.58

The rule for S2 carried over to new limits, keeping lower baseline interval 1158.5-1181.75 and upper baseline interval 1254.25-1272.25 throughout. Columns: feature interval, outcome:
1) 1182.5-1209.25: -1.36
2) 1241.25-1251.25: -1.00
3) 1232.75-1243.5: -0.02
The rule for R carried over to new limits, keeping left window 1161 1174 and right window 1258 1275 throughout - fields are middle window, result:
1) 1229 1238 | -0.018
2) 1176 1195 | -0.091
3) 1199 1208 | -0.050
